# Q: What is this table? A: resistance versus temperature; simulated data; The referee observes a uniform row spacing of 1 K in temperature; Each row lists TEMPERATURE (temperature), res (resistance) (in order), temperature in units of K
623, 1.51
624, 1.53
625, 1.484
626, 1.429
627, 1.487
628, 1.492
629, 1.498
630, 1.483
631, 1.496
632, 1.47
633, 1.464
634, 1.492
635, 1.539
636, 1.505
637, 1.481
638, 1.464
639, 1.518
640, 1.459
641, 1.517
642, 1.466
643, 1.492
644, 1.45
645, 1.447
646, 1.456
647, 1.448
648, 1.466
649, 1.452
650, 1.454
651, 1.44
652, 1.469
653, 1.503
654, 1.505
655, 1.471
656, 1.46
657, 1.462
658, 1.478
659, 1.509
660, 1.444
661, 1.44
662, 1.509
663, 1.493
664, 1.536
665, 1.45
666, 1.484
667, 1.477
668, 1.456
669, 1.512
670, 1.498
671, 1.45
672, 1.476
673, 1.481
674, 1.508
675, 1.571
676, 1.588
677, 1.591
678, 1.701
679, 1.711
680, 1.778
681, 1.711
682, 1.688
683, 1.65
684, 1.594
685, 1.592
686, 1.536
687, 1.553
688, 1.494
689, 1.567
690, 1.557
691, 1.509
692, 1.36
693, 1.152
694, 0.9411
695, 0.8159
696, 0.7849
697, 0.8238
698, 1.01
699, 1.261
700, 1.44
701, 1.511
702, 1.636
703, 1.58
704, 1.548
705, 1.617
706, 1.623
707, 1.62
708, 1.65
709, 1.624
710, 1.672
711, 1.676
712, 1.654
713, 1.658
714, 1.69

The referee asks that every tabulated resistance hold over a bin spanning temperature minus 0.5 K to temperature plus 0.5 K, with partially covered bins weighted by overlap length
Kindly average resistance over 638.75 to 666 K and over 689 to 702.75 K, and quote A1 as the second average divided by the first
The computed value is 0.84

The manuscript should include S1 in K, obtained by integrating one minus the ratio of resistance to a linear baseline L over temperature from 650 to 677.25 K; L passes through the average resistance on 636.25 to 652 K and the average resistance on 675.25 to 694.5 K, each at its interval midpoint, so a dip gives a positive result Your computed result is 0.2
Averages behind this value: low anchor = 1.47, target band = 1.49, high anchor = 1.54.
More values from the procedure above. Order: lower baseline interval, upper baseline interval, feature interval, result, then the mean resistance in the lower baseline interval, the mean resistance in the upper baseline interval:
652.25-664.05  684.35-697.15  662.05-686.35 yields -3.0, 1.48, 1.3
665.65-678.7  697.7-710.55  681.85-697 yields 1.7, 1.53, 1.53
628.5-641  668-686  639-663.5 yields 0.9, 1.49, 1.59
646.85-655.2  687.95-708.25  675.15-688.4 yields -2.3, 1.47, 1.35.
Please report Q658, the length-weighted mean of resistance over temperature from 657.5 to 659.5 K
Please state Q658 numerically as 1.49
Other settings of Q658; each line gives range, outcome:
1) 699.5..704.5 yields 1.54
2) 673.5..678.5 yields 1.59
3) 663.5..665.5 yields 1.49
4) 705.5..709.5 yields 1.63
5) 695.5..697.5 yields 0.804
